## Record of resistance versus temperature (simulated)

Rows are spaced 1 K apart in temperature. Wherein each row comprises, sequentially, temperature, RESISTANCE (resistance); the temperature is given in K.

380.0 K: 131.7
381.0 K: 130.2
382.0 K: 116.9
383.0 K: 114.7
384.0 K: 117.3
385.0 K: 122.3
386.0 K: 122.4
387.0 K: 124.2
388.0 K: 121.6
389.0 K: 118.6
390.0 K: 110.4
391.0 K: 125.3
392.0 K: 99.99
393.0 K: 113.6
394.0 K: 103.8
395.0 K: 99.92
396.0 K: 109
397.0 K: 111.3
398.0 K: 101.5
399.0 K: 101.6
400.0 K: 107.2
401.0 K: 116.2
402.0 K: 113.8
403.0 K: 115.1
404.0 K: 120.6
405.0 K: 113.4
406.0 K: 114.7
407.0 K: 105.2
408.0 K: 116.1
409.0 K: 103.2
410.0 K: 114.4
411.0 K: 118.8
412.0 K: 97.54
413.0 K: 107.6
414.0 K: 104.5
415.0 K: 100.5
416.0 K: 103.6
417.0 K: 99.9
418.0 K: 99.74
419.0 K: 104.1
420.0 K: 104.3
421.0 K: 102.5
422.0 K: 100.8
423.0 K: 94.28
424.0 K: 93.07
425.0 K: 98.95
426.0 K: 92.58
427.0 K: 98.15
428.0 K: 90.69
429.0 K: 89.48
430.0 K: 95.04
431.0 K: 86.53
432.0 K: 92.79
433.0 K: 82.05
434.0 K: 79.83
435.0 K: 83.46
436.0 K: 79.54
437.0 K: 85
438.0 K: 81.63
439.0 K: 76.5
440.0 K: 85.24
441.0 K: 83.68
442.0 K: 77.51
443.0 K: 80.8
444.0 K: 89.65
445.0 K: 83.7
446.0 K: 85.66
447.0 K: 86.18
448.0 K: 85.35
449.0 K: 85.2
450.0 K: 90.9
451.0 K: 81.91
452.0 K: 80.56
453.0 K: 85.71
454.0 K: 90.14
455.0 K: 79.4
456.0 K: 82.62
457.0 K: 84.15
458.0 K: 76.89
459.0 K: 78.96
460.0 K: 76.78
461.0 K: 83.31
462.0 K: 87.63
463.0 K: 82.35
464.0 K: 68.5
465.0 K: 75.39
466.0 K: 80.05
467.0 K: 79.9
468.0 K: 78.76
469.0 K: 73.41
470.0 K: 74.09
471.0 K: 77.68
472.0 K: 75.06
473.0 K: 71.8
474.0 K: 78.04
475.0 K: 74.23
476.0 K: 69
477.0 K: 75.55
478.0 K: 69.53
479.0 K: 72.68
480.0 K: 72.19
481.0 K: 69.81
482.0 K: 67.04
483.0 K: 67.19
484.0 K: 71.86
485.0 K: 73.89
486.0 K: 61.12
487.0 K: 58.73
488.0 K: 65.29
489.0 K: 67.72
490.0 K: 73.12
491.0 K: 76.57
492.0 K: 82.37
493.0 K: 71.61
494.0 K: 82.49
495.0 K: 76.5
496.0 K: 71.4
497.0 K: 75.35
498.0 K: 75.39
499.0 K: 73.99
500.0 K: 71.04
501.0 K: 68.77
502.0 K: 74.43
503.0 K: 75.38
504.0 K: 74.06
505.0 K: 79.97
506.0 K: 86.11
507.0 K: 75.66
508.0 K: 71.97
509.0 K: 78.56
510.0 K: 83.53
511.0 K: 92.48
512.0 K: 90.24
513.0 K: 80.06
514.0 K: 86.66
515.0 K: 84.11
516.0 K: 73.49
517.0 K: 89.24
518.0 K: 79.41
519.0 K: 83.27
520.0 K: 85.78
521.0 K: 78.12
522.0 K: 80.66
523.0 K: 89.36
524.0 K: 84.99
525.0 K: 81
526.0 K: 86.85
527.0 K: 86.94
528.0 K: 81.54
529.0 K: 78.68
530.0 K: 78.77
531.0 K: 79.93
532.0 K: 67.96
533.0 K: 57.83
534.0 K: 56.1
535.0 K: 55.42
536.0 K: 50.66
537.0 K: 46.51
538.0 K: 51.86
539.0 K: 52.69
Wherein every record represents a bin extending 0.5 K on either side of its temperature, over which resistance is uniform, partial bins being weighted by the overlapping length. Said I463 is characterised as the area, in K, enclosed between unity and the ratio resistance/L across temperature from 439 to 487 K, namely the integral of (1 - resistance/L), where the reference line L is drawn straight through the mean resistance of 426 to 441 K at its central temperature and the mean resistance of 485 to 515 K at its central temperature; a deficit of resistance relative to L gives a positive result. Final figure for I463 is 2.2 K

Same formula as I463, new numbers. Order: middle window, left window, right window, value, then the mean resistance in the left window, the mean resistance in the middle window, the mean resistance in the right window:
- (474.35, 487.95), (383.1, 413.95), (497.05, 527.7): 3.0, 112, 69.4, 80.6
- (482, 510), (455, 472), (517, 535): 1.8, 78.7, 73.4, 78.3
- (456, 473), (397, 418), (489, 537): 2.5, 109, 78.2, 77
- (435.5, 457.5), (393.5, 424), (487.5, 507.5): 2.2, 107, 83.7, 74.9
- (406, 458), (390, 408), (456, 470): 1.1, 110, 92.2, 78.9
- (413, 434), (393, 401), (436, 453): -0.6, 106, 96.5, 83.7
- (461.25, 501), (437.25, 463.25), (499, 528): 4.2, 83.2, 73.5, 81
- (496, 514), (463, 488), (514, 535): -0.4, 72.4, 78.1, 78.8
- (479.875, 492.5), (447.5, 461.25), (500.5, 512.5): 1.7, 83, 69.7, 79.3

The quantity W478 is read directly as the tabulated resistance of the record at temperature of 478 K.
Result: 69.53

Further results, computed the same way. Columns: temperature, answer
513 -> 80.06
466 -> 80.05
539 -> 52.69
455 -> 79.4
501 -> 68.77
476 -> 69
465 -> 75.39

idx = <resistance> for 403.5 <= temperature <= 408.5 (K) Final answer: 114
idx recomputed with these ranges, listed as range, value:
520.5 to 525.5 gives 82.8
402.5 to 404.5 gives 118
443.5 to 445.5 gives 86.7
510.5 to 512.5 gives 91.4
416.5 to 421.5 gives 102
